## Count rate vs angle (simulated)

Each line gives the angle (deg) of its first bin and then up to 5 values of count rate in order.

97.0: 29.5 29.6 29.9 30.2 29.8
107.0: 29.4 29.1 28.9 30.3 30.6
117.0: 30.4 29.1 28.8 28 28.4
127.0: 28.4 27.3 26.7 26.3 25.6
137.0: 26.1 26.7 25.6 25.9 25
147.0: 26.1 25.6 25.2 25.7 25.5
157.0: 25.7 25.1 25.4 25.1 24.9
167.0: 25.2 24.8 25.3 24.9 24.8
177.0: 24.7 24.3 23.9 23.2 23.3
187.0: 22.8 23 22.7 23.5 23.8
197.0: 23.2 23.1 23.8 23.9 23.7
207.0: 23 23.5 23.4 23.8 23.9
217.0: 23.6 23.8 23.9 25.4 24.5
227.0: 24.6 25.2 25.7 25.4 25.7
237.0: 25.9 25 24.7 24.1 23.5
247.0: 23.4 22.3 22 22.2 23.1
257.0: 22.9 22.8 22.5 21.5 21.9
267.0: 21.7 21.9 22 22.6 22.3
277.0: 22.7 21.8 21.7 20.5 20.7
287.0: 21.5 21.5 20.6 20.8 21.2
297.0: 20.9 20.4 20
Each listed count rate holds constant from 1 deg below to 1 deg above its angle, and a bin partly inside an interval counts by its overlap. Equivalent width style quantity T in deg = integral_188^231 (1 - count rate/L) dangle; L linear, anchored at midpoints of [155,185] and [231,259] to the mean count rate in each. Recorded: 0.9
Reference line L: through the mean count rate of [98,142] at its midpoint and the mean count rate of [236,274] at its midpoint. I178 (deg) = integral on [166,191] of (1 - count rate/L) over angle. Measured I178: 1.9 deg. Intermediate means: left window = 28.4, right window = 22.9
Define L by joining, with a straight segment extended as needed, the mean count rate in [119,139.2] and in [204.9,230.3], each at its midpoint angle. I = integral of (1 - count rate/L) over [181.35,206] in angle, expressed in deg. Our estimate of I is 1.6 deg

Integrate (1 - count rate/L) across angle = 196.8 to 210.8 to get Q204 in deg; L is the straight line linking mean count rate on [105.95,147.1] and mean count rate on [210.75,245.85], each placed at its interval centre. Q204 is 1.04 deg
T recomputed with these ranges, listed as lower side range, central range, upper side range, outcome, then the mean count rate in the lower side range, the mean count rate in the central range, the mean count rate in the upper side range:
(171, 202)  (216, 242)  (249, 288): -2.32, 23.7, 24.9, 22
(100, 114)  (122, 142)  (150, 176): 0.55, 29.7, 26.9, 25.2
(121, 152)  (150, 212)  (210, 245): 3.36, 26.5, 24.2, 24.6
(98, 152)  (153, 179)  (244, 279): 1.13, 27.9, 25.1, 22.4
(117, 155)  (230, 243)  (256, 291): -1.18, 26.8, 25.3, 21.9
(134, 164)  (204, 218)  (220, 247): 0.83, 25.6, 23.6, 24.8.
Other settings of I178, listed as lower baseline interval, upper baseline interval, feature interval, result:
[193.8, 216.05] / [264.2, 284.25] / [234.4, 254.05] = -1.06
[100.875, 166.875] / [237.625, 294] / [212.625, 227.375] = -0.10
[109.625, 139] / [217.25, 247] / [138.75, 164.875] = 1.69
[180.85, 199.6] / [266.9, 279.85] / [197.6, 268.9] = -3.10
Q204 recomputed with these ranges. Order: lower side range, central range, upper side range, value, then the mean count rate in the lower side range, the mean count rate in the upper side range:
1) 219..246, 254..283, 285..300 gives 0.43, 24.9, 21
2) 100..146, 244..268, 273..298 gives 0.14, 28.1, 21.4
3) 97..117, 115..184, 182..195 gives 0.65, 29.8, 23.1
